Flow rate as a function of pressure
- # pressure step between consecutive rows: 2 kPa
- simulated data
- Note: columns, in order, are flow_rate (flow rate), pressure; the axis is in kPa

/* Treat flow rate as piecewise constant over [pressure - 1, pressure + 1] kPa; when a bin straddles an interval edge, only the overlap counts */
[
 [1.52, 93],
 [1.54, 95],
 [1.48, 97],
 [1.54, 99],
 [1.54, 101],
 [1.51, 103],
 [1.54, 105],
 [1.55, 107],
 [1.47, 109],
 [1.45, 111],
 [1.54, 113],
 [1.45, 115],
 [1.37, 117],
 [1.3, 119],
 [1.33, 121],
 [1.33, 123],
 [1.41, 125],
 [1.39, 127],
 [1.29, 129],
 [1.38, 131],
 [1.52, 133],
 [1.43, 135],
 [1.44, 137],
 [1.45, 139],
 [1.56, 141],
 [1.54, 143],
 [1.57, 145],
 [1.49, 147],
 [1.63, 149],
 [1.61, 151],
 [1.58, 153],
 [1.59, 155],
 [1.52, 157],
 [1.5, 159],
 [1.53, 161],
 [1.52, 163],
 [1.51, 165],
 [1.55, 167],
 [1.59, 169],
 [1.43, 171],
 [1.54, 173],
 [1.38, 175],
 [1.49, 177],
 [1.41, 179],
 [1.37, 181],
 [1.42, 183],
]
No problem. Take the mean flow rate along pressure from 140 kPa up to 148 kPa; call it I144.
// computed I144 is 1.54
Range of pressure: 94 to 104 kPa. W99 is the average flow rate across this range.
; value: 1.52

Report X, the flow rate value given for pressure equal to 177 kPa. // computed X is 1.49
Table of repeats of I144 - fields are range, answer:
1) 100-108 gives 1.53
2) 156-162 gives 1.52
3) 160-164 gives 1.52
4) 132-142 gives 1.48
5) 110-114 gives 1.5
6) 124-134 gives 1.4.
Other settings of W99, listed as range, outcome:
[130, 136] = 1.44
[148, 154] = 1.61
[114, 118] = 1.41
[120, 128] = 1.36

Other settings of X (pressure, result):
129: 1.29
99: 1.54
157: 1.52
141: 1.56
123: 1.33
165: 1.51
